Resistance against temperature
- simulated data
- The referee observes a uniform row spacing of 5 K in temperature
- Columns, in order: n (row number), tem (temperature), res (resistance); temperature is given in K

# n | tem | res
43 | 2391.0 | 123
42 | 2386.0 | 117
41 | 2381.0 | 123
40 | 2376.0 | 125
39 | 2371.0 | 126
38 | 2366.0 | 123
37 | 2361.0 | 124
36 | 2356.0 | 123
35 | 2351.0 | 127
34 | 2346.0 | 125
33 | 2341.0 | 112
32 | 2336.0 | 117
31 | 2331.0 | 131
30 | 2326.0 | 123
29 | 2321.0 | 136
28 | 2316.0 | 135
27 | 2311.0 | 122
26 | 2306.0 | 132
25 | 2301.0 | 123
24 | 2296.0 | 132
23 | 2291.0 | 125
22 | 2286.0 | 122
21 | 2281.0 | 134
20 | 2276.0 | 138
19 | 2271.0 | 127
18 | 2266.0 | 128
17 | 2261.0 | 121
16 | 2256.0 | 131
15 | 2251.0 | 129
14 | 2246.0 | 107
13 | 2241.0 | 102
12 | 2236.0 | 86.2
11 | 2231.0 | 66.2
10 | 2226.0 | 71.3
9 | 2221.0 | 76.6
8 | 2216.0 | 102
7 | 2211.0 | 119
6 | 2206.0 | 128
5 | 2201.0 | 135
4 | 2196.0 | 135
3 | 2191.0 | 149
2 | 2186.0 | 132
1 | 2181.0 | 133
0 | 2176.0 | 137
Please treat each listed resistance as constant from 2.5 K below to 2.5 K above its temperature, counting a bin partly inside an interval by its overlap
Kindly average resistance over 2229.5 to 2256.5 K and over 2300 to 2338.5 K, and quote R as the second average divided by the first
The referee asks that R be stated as 1.24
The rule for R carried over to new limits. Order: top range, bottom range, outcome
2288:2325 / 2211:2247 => 1.45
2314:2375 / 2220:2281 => 1.15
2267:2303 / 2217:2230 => 1.69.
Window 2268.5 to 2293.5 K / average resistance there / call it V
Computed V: 129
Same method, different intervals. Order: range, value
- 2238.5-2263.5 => 118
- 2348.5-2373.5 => 125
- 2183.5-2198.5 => 139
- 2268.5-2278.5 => 132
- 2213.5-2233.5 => 79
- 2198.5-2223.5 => 112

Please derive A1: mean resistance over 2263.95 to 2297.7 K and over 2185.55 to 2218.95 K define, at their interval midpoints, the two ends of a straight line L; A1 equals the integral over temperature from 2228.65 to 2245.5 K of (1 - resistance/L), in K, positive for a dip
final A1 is 5.4 K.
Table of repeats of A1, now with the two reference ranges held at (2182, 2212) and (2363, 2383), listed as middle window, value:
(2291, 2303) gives 0.1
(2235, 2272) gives 3.8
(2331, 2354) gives 0.8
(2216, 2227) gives 4.3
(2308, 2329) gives -0.3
